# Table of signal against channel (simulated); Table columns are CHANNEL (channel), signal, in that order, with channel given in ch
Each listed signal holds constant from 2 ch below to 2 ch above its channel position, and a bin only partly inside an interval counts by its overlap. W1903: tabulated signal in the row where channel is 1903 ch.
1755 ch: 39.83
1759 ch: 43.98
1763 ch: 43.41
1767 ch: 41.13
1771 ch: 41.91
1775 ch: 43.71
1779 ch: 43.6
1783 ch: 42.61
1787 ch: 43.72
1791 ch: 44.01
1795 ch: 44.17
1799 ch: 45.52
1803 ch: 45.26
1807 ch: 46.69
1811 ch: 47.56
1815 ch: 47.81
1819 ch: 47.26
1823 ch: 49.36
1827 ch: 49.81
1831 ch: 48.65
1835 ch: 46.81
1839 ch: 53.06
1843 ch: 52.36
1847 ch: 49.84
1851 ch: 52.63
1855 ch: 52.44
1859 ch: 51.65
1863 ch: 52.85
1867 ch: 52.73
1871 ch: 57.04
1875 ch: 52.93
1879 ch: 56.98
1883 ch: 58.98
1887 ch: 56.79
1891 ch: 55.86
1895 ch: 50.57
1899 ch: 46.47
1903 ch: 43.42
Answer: 43.42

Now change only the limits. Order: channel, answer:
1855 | 52.44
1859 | 51.65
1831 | 48.65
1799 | 45.52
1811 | 47.56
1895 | 50.57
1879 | 56.98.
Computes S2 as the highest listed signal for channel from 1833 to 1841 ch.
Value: 53.06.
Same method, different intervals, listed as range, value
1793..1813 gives 47.56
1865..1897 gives 58.98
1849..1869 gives 52.85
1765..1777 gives 43.71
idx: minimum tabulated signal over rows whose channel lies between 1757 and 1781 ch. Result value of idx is 41.13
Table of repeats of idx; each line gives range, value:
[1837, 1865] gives 49.84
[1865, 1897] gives 50.57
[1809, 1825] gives 47.26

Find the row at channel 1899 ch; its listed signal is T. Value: 46.47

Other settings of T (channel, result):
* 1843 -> 52.36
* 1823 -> 49.36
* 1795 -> 44.17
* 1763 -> 43.41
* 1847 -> 49.84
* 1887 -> 56.79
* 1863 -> 52.85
